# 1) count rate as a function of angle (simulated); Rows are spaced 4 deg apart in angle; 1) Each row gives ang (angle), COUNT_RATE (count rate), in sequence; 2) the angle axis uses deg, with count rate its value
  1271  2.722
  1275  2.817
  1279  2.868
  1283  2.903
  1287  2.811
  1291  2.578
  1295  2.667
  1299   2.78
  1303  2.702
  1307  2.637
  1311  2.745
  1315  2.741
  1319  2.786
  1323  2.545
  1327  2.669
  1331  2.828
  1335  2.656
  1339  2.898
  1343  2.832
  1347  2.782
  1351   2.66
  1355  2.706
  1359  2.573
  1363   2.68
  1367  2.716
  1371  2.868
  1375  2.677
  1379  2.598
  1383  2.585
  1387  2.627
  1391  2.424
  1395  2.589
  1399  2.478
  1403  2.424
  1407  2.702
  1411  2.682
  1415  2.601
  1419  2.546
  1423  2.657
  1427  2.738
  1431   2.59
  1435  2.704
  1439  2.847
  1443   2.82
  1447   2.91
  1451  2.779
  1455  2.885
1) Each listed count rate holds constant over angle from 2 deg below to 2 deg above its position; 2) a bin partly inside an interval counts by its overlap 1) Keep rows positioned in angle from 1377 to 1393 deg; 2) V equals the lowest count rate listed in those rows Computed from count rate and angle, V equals 2.424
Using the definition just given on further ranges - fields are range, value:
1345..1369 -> 2.573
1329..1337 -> 2.656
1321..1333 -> 2.545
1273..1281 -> 2.817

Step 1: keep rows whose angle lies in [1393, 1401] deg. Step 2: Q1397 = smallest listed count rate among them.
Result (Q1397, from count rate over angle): 2.478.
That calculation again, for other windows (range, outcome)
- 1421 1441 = 2.59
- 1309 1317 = 2.741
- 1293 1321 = 2.637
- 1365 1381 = 2.598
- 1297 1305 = 2.702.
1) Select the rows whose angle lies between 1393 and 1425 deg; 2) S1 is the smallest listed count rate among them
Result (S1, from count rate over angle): 2.424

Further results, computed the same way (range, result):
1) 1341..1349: 2.782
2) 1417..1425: 2.546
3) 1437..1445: 2.82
